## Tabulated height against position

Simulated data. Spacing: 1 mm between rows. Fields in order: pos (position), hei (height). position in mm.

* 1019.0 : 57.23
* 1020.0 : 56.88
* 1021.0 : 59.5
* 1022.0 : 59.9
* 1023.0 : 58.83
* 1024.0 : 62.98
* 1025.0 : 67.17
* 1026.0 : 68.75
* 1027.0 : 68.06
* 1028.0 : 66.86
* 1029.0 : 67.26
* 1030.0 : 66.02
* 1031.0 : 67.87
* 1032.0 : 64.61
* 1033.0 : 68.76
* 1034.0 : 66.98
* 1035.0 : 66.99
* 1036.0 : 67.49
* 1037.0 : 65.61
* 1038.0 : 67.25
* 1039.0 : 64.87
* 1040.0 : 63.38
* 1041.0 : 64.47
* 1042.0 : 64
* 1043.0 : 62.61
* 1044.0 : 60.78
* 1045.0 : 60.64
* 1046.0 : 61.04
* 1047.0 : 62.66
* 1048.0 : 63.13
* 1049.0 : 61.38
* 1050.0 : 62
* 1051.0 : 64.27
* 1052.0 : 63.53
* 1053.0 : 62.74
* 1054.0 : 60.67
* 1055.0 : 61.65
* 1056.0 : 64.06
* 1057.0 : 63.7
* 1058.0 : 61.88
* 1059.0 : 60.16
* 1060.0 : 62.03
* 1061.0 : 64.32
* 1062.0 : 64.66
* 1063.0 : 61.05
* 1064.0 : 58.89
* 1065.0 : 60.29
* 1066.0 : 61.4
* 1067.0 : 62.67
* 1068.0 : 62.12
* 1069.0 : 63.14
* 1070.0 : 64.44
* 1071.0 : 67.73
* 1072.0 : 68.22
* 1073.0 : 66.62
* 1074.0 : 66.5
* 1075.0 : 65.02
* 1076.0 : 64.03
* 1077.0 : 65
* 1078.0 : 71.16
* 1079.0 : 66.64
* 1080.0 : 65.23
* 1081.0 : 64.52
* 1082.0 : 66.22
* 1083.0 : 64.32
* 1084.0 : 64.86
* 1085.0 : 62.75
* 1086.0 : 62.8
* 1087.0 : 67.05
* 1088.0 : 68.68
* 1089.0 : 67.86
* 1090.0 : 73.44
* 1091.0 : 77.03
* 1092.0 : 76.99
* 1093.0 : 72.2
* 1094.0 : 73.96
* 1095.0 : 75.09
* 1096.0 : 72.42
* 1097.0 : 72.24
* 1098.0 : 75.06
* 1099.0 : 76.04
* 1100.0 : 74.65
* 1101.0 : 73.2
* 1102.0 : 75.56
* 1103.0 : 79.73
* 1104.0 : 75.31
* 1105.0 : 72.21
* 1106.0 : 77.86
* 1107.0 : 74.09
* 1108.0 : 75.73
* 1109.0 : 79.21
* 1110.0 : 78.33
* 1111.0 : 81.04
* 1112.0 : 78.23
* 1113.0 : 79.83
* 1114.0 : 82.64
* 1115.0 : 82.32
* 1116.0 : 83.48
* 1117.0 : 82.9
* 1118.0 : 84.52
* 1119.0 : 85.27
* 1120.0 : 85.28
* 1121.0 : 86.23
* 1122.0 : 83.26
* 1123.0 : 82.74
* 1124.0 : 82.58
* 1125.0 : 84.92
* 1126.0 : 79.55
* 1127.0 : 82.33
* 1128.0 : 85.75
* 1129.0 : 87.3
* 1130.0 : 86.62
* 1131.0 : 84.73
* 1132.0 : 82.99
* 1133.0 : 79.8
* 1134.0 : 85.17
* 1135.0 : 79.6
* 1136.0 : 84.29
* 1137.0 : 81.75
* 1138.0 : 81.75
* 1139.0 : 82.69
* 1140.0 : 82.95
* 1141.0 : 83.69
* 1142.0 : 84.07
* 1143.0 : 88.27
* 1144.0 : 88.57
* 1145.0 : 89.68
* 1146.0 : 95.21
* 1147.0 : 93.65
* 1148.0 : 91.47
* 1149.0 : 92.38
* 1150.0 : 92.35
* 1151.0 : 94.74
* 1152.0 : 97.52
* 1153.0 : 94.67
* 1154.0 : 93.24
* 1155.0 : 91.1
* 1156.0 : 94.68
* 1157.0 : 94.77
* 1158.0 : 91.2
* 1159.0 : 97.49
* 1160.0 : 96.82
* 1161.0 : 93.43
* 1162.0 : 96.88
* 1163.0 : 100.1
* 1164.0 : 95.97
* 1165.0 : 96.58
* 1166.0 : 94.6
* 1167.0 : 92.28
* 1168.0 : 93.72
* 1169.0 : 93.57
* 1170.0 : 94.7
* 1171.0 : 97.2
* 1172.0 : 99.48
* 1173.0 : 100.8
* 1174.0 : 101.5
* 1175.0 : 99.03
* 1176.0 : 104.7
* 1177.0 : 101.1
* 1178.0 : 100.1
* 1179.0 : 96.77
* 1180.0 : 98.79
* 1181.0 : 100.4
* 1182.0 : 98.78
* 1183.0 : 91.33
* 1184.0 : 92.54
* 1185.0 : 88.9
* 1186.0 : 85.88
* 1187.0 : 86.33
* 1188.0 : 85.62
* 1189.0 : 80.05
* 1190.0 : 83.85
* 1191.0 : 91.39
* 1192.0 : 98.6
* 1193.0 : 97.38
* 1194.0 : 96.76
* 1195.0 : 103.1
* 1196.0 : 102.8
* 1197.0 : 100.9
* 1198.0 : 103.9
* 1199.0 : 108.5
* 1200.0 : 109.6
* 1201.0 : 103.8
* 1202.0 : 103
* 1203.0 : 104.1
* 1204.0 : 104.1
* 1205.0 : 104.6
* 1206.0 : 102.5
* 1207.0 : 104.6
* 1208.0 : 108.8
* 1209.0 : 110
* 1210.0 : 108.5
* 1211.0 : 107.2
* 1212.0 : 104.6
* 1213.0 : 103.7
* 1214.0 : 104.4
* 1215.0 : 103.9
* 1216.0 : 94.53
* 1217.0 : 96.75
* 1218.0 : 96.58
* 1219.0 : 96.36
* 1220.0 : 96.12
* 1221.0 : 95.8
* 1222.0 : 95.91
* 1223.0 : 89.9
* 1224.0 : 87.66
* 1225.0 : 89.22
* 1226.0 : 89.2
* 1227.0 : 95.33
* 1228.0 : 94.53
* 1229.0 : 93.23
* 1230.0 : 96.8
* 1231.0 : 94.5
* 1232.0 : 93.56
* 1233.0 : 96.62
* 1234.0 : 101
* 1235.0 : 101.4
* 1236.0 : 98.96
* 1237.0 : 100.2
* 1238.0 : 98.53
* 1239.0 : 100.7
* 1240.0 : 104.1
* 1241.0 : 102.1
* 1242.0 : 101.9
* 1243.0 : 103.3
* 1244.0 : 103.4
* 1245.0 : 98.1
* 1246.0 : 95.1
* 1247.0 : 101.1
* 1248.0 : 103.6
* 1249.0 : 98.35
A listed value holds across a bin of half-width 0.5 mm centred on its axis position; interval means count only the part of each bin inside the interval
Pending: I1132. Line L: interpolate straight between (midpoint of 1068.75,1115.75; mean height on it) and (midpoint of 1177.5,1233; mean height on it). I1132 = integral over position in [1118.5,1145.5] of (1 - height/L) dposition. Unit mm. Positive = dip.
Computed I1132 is -1.1 mm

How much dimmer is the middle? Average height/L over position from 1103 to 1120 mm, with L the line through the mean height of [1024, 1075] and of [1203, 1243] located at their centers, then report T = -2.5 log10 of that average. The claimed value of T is -0.04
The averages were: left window 64.1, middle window 79.7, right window 99.3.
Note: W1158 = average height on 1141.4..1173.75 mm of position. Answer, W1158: 94.1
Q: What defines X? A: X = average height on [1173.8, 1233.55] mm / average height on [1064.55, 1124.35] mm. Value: 1.3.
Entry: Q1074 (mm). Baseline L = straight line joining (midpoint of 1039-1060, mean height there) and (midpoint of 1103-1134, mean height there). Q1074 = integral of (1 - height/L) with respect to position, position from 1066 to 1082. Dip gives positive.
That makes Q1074 0.9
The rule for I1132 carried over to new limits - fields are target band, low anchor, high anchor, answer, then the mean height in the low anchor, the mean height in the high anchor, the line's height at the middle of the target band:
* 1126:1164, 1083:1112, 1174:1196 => -1.90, 73.3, 94.7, 84.9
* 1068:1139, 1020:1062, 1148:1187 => 3.70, 63.8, 95.6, 79.5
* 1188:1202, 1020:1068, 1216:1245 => -1.18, 63.5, 96.9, 90.5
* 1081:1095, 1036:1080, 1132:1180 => 0.66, 63.6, 92.6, 72.5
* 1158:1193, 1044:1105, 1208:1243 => -2.82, 66.6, 98.6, 88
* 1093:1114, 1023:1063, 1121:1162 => 0.75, 64.2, 88.1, 78.9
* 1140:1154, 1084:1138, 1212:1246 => -1.13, 78.3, 97.6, 84.2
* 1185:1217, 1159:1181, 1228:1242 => -0.63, 97.6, 98.6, 98.1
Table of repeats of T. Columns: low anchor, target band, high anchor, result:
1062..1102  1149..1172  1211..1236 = -0.14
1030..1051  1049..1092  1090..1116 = 0.09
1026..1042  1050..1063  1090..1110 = 0.11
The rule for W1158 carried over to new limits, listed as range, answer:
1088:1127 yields 78.2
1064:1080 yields 64.8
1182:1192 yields 88.5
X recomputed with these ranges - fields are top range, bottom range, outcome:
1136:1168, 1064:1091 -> 1.40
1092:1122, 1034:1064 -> 1.24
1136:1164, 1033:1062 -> 1.44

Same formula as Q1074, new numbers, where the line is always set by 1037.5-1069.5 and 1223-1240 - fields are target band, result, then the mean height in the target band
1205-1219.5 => -1.72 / 103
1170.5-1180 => -1.64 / 100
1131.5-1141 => -0.54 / 82.4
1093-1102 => -0.42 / 74.1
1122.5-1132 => -0.96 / 84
